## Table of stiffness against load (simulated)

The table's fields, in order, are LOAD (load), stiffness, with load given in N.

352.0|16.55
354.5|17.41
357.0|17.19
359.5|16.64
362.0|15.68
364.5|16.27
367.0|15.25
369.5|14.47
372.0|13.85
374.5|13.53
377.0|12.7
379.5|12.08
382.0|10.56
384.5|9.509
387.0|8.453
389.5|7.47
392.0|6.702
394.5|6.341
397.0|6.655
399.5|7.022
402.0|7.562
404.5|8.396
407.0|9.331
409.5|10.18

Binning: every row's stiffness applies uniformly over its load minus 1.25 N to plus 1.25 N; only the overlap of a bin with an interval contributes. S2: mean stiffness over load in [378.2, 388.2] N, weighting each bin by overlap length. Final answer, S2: 10.2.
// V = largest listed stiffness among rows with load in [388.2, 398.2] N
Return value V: 7.47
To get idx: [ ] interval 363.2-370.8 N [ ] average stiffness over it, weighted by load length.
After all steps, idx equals 15.3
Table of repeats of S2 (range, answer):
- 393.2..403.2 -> 6.89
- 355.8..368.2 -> 16.2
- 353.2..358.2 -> 17.3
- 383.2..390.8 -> 8.48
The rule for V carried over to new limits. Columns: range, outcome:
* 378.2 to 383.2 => 12.08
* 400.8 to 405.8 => 8.396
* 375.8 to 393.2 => 12.7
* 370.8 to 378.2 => 13.85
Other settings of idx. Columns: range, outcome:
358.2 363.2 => 16.2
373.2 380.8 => 12.8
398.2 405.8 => 7.66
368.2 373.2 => 14.2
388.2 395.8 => 6.85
